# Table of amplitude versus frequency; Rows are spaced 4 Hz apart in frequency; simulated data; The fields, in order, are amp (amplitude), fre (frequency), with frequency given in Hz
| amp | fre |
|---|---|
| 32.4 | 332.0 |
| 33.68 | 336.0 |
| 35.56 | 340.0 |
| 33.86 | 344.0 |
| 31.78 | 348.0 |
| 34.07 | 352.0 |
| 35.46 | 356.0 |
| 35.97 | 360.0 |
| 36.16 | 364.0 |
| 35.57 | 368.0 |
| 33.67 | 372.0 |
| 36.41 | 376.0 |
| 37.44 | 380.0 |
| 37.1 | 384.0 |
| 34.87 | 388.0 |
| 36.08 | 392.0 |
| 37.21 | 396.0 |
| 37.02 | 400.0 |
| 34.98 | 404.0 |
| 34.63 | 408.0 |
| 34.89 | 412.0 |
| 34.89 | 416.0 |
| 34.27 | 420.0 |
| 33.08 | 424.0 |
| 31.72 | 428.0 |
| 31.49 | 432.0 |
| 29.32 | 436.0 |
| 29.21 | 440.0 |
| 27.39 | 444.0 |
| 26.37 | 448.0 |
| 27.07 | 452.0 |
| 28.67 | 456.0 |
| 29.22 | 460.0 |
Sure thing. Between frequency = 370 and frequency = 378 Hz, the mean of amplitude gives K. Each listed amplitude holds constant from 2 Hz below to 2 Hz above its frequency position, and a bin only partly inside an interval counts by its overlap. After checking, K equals 35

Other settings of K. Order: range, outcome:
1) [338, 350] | 33.7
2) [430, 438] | 30.4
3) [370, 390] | 35.9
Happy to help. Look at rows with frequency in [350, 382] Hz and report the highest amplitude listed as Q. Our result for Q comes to 37.44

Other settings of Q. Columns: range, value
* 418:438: 34.27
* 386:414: 37.21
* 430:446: 31.49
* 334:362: 35.97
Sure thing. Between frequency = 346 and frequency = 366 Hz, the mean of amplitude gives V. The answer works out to 34.7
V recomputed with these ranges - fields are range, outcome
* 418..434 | 32.6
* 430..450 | 28.8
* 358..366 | 36.1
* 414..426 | 34.1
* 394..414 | 35.7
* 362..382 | 35.9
